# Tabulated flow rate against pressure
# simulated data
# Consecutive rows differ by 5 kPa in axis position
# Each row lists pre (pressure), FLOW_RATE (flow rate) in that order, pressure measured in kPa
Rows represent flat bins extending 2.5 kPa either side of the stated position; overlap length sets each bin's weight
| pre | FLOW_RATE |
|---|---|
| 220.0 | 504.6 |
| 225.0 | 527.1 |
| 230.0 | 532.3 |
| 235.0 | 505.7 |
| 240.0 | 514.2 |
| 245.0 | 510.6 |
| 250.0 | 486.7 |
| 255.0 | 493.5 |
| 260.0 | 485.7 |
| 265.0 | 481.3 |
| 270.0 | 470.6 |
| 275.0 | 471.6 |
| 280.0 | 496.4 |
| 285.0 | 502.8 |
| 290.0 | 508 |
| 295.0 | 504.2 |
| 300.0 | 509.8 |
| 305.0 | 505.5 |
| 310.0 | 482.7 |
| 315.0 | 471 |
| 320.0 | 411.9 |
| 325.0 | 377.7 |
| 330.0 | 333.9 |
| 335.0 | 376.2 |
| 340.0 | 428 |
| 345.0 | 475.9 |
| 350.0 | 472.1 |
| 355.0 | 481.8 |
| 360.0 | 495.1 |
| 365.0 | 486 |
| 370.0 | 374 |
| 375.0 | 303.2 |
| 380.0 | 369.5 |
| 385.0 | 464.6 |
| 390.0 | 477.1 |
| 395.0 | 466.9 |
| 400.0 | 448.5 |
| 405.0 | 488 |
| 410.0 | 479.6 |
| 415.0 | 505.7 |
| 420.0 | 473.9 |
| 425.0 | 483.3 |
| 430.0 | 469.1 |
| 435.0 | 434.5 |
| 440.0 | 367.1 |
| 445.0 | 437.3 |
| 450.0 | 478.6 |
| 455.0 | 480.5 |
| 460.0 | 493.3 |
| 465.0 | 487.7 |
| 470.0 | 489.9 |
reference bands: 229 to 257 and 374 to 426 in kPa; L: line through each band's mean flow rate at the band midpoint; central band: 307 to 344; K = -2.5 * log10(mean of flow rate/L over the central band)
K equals 0.15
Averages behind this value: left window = 506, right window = 454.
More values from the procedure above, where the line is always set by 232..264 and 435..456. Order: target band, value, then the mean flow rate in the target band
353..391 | 0.08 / 429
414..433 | -0.08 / 480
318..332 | 0.26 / 375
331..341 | 0.21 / 388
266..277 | 0.04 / 472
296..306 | -0.05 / 507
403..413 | -0.08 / 485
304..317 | -0.01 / 485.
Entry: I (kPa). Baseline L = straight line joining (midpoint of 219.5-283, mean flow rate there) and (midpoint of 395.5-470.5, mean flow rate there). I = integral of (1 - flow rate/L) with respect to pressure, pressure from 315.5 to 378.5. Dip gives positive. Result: 8.2 kPa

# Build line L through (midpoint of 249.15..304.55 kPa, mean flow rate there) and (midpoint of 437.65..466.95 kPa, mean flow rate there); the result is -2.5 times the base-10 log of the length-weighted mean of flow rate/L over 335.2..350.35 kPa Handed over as 0.08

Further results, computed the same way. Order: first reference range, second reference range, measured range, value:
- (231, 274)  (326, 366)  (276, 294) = -0.06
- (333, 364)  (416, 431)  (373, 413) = 0.07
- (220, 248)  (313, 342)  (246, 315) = -0.08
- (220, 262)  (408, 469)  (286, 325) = 0.03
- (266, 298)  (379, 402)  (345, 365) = -0.04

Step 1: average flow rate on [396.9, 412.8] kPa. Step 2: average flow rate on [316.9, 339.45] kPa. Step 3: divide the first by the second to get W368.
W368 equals 1.24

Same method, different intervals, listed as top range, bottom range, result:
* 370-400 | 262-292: 0.85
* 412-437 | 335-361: 1.03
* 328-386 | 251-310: 0.85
